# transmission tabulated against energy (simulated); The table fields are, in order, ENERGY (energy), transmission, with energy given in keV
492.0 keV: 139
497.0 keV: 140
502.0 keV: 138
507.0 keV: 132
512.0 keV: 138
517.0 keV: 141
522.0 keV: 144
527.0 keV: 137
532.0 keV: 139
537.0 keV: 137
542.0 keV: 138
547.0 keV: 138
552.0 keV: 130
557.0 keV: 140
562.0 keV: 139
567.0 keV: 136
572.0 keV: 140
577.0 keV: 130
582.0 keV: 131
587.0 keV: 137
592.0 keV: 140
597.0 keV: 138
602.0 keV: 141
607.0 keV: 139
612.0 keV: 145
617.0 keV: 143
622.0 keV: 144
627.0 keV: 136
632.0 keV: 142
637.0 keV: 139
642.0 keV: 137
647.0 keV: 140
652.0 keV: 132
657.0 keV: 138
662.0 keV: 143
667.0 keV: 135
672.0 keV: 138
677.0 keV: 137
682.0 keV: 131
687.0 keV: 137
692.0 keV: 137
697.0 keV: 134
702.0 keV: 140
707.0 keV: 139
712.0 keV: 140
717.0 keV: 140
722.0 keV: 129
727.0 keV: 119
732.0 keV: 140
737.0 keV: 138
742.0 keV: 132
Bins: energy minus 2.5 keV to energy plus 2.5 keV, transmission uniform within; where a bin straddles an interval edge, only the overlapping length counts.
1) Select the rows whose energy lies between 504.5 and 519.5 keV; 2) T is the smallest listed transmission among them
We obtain 132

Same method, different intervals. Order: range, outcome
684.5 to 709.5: 134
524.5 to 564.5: 130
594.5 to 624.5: 138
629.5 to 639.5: 139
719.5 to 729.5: 119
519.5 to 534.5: 137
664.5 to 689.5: 131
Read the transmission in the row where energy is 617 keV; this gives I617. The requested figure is 143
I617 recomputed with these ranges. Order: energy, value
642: 137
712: 140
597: 138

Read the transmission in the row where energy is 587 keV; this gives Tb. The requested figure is 137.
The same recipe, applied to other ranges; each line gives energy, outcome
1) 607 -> 139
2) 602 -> 141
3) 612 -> 145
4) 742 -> 132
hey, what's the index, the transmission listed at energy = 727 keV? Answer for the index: 119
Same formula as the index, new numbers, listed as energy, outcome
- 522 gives 144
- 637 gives 139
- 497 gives 140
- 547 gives 138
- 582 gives 131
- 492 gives 139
